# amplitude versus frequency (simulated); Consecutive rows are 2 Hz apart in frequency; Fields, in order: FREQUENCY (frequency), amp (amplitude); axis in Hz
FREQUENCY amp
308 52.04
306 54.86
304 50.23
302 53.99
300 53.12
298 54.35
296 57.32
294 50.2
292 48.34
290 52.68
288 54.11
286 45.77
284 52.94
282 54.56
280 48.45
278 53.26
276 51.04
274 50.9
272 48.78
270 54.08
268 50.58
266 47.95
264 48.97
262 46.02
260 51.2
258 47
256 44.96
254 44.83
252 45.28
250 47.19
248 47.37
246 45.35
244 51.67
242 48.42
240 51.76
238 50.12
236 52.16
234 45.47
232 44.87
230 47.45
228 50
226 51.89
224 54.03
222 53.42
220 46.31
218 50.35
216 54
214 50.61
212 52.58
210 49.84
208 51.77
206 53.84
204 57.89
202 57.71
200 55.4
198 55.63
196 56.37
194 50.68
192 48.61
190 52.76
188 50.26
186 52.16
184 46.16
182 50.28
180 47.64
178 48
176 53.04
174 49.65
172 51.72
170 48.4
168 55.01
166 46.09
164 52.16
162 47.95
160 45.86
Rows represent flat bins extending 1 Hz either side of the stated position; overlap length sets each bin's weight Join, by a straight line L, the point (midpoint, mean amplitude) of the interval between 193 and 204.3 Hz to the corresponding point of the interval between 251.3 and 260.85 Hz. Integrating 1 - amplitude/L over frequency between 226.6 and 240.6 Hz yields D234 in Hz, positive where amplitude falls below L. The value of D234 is 0.3 Hz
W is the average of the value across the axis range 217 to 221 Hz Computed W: 48.3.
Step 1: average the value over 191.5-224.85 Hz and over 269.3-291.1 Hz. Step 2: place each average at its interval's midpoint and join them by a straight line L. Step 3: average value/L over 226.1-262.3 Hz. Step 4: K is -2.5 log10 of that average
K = 0.09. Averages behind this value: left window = 52.9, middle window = 48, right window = 51.5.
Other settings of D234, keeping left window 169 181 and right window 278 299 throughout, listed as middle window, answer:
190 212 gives -1.50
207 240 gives 0.21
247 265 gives 1.52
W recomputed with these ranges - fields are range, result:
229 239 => 48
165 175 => 50.2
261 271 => 49.5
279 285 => 52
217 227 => 51.2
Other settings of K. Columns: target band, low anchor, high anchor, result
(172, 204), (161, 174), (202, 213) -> 0.003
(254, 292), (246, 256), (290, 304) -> -0.018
